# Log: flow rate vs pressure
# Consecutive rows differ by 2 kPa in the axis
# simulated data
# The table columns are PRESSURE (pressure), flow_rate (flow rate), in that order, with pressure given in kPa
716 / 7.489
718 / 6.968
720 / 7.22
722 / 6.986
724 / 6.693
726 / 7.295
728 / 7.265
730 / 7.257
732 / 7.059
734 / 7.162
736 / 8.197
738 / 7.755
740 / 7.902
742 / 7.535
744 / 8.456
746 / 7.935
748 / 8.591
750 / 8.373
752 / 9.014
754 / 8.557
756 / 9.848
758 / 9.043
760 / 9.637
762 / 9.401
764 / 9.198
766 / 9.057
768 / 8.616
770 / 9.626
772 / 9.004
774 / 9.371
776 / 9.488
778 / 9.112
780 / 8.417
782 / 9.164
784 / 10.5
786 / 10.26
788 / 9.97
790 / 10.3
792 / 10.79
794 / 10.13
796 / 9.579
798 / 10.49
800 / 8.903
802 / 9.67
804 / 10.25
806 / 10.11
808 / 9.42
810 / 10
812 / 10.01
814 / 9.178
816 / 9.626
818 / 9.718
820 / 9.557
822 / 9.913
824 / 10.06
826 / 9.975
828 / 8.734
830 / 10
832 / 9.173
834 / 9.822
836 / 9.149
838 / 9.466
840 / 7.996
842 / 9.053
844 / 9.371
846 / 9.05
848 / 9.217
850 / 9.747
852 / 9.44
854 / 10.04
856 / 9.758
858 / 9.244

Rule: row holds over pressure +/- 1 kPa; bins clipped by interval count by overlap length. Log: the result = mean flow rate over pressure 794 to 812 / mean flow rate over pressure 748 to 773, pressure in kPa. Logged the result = 1.1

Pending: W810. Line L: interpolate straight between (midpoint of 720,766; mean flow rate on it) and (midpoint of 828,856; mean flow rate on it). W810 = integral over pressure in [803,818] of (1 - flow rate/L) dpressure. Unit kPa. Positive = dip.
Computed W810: -1.40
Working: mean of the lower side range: 8.14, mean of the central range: 9.79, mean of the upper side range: 9.34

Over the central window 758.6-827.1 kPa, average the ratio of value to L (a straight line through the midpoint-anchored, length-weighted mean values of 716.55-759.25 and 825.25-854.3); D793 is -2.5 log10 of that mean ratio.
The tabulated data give -0.12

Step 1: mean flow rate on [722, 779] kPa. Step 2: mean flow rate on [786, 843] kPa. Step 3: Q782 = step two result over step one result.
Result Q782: 1.2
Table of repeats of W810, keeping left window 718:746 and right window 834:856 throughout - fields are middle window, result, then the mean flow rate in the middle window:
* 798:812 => -1.87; 9.8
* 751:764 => -2.28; 9.25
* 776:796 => -3.56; 9.82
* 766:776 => -1.35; 9.18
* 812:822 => -0.87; 9.61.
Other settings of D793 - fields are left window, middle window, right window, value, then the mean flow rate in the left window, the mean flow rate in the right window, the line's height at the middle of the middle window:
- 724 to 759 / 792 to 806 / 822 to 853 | -0.13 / 8.03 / 9.37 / 8.83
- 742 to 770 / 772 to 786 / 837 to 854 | -0.05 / 8.88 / 9.22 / 8.97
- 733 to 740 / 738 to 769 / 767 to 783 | -0.05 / 7.73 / 9.1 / 8.34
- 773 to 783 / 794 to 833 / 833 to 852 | -0.06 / 9.11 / 9.22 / 9.17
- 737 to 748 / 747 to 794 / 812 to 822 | -0.09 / 7.98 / 9.61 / 8.59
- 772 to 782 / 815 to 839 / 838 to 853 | -0.05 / 9.09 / 9.15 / 9.13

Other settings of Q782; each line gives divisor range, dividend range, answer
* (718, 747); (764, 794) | 1.28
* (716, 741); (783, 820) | 1.36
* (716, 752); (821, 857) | 1.24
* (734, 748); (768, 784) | 1.16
